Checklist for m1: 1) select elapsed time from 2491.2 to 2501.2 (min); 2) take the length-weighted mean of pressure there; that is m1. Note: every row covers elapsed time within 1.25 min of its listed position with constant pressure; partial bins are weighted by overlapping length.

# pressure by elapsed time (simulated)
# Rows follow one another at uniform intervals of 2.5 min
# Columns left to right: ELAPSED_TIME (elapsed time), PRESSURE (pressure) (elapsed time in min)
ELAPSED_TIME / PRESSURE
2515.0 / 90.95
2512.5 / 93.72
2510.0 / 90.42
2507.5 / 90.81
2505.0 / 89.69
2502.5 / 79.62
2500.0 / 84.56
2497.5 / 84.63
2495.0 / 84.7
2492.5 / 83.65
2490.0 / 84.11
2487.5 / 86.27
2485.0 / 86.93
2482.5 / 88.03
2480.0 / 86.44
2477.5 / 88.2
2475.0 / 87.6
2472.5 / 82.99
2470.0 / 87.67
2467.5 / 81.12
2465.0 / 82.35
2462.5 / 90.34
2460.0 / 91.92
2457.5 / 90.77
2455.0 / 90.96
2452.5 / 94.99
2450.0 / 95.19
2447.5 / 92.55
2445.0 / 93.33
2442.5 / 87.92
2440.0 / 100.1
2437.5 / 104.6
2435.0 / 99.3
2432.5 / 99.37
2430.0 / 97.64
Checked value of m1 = 84.4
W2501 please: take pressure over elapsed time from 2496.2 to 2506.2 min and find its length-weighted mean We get 84.6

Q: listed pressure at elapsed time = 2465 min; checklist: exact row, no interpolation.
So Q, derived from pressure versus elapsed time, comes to 82.35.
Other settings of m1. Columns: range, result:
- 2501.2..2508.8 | 86.7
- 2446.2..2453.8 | 94.2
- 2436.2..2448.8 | 95.7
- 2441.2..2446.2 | 90.7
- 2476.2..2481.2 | 87.3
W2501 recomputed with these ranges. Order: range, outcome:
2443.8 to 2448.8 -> 93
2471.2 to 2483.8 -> 86.7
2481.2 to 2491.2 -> 86.3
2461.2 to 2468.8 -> 84.7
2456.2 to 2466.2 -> 88.9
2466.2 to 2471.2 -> 84.3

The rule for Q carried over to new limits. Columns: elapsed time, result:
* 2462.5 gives 90.34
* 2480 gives 86.44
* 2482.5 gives 88.03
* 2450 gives 95.19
